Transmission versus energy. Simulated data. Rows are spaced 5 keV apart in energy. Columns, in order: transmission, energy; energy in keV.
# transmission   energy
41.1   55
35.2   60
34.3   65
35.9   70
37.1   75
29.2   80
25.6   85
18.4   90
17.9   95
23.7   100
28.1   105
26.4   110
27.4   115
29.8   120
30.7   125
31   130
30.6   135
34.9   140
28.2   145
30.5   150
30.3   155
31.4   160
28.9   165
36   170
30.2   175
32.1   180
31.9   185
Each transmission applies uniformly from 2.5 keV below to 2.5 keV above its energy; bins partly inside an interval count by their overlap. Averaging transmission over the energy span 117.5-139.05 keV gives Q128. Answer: 30.8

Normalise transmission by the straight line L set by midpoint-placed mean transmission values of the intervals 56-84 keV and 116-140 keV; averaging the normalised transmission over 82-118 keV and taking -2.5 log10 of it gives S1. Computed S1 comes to 0.32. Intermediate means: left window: 34.2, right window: 30.8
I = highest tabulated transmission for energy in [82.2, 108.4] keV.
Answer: 28.1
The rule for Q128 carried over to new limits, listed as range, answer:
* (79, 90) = 25.1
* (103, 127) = 28.4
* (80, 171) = 28.2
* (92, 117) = 24.5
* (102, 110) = 27.3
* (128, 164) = 30.9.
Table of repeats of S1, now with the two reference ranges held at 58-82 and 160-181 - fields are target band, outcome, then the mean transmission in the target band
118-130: 0.09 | 30.4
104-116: 0.22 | 27.2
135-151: 0.04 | 31.2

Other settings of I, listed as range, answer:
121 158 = 34.9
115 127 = 30.7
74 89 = 37.1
